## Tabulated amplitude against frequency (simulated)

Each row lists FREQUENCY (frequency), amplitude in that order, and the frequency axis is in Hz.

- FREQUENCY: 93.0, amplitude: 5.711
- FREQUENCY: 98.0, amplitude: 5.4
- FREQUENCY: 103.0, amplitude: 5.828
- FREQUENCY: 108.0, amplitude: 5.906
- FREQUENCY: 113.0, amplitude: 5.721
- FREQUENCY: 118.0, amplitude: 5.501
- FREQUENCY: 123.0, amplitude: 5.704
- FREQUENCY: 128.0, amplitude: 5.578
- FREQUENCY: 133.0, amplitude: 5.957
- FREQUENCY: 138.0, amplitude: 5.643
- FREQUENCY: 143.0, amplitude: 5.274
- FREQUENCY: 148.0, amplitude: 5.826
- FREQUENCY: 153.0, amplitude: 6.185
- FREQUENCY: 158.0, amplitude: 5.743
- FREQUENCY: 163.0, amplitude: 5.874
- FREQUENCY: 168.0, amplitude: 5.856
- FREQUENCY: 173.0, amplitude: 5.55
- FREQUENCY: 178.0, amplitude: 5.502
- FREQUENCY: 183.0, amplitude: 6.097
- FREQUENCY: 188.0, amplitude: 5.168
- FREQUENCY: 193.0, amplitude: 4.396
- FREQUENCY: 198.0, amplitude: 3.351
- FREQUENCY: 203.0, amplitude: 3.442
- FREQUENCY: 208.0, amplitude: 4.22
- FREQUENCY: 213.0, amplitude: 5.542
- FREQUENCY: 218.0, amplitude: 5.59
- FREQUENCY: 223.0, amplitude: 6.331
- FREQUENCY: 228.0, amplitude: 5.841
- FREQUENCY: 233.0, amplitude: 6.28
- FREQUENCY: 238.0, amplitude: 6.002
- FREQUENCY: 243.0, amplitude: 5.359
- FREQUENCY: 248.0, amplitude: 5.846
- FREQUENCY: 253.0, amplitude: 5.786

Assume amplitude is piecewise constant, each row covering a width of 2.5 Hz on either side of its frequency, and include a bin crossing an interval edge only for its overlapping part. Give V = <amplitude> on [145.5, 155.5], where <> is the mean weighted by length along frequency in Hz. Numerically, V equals 6.01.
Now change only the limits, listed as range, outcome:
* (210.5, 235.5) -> 5.92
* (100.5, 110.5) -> 5.87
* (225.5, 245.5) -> 5.87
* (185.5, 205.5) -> 4.09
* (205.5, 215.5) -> 4.88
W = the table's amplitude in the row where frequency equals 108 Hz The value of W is 5.906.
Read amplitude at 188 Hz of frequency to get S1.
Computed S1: 5.168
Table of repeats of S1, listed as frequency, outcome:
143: 5.274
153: 6.185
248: 5.846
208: 4.22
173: 5.55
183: 6.097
